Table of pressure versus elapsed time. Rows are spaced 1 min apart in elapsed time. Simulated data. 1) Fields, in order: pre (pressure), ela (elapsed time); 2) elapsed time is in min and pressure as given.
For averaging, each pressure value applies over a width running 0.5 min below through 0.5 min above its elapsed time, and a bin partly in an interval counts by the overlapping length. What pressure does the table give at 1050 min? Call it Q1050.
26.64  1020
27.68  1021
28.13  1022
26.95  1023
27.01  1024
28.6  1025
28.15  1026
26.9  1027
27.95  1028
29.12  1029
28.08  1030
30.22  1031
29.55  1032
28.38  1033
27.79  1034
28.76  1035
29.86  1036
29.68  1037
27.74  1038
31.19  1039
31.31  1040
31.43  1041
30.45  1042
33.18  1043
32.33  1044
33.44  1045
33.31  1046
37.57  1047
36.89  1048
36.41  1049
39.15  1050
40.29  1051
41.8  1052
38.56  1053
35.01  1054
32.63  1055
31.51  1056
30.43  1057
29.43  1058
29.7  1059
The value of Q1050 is 39.15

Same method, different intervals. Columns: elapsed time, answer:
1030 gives 28.08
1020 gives 26.64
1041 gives 31.43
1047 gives 37.57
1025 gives 28.6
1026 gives 28.15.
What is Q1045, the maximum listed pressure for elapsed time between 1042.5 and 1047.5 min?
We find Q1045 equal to 37.57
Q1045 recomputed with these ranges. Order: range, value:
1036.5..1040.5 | 31.31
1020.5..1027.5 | 28.6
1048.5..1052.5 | 41.8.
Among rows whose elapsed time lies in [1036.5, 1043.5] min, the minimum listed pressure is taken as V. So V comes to 27.74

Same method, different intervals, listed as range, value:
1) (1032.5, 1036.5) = 27.79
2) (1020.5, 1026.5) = 26.95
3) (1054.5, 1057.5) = 30.43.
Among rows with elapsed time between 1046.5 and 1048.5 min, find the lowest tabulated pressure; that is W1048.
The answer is 36.89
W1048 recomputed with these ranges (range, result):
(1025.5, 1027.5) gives 26.9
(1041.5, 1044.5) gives 30.45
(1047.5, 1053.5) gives 36.41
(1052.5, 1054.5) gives 35.01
